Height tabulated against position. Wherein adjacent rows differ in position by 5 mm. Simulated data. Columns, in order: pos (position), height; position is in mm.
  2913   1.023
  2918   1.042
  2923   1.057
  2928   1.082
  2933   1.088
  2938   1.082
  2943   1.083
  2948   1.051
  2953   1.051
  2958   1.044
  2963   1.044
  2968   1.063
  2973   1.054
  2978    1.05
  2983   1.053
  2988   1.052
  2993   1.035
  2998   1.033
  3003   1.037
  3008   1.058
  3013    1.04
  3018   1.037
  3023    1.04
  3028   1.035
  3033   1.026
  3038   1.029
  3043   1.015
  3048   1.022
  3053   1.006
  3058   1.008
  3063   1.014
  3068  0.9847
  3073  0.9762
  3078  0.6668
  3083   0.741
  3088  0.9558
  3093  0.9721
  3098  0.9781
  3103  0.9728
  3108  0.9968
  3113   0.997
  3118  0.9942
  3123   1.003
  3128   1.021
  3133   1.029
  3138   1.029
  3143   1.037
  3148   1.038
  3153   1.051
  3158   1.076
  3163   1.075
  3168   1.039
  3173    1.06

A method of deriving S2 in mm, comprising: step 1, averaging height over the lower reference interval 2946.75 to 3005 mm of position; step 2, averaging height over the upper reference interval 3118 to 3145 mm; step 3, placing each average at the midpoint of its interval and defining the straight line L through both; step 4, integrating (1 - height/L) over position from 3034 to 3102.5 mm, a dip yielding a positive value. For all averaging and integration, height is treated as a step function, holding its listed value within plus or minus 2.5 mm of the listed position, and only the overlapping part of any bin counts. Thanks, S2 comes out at 5.2 mm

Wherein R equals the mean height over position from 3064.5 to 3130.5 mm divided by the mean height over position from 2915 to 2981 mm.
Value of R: 0.89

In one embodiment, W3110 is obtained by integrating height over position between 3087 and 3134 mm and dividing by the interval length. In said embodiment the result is 0.992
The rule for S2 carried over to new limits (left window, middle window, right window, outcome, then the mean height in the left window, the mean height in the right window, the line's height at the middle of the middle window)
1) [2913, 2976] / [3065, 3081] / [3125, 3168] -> 2.65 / 1.06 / 1.04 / 1.05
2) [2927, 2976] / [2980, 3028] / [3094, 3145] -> 0.12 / 1.06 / 1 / 1.05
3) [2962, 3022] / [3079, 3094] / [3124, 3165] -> 2.66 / 1.05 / 1.04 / 1.04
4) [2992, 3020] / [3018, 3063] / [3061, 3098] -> -2.14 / 1.04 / 0.905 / 0.977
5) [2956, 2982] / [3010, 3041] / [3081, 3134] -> -0.51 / 1.05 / 0.97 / 1.02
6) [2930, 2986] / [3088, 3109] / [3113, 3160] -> 1.21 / 1.06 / 1.03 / 1.04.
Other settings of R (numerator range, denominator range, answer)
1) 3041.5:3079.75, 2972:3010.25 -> 0.92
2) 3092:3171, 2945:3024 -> 0.97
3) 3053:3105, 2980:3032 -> 0.89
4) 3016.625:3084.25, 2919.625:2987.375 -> 0.92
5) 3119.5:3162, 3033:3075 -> 1.03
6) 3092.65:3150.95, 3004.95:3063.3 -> 0.98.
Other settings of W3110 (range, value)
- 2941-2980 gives 1.05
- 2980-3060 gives 1.03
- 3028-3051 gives 1.02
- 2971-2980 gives 1.05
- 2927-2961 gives 1.07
